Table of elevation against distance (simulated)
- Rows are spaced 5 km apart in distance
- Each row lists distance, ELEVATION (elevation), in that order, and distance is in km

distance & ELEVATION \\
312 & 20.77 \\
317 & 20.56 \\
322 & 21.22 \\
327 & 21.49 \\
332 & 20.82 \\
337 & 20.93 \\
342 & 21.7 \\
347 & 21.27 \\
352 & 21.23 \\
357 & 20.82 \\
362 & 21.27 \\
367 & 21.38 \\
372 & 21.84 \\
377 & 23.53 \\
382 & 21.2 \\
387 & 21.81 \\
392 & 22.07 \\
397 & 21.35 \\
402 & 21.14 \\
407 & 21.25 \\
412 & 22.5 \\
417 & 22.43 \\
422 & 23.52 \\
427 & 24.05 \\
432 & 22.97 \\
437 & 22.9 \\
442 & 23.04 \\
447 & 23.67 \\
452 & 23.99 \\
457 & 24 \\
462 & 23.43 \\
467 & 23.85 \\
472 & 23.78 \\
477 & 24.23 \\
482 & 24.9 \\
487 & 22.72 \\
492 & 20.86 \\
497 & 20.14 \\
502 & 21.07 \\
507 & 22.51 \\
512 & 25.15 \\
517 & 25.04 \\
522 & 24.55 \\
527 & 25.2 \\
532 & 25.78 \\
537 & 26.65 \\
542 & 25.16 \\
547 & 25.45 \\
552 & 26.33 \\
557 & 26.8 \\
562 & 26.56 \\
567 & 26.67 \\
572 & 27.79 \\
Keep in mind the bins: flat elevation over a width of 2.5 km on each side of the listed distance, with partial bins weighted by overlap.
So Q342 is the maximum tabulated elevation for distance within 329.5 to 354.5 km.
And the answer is 21.7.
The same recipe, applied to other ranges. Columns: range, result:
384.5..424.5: 23.52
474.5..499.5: 24.9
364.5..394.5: 23.53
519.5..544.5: 26.65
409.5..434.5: 24.05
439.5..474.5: 24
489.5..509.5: 22.51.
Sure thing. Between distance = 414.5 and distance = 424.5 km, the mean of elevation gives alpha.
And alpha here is 23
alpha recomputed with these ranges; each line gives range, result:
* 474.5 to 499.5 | 22.6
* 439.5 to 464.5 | 23.6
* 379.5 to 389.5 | 21.5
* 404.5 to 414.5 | 21.9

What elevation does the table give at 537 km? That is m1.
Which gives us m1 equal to 26.65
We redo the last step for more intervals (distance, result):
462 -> 23.43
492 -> 20.86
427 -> 24.05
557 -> 26.8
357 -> 20.82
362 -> 21.27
